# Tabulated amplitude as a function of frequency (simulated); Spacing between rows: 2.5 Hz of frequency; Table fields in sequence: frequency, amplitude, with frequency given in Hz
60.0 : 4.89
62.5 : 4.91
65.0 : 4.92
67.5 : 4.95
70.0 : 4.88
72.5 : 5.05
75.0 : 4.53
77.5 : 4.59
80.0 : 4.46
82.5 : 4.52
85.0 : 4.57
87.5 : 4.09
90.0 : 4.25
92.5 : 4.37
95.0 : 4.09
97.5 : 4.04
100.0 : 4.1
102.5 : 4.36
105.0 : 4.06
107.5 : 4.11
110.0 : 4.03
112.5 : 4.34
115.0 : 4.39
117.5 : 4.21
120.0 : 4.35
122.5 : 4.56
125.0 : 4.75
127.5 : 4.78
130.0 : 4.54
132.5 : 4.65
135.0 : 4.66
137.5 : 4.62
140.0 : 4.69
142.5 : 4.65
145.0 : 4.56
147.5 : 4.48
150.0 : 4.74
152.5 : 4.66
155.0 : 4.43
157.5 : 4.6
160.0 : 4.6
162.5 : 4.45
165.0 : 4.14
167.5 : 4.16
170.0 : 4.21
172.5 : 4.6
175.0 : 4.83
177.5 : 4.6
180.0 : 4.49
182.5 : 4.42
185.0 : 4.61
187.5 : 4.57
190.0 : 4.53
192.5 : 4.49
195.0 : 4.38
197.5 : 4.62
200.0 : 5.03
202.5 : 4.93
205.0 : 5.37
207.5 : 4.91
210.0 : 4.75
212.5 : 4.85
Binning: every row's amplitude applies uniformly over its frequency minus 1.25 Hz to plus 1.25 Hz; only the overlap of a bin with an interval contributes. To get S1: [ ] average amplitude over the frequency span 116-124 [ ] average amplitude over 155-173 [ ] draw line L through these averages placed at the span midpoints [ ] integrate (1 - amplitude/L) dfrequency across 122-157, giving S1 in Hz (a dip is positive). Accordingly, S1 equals -1.9 Hz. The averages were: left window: 4.39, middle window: 4.63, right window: 4.39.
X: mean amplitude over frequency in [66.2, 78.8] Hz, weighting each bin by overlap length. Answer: 4.8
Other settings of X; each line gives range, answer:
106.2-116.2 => 4.22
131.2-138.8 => 4.64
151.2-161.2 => 4.57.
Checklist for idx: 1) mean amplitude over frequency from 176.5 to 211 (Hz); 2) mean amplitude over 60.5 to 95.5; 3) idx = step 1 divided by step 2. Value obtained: 1.02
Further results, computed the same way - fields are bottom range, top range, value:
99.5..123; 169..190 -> 1.07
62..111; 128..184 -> 1.02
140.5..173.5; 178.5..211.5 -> 1.05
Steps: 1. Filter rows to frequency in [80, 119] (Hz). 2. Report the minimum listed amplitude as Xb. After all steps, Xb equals 4.03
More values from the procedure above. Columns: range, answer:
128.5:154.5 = 4.48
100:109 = 4.06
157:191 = 4.14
